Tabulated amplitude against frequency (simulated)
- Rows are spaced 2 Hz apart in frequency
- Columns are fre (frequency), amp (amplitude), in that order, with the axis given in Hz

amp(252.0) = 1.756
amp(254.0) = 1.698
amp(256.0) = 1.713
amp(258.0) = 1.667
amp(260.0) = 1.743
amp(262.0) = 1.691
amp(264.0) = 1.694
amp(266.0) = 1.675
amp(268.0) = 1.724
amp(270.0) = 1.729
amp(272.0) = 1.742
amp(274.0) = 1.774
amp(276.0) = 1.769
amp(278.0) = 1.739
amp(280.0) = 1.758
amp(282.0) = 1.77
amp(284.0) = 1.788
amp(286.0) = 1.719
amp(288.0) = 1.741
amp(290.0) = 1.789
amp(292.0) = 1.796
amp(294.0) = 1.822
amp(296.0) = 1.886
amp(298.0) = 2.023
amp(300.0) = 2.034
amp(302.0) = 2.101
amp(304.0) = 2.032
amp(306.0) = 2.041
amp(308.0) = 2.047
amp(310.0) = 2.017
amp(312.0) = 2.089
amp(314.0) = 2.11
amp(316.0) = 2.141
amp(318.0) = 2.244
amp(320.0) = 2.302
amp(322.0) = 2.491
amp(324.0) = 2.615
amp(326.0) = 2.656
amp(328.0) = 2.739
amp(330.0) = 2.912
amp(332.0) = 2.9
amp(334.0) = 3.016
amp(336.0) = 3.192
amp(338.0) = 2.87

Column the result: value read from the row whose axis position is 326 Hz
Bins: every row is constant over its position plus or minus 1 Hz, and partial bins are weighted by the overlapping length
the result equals 2.656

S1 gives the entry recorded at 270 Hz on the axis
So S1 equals 1.729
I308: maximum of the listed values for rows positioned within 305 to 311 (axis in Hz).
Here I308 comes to 2.047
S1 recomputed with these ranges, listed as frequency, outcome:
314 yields 2.11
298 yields 2.023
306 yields 2.041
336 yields 3.192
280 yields 1.758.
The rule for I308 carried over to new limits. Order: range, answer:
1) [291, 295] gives 1.822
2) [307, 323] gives 2.491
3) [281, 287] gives 1.788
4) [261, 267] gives 1.694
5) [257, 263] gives 1.743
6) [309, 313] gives 2.089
